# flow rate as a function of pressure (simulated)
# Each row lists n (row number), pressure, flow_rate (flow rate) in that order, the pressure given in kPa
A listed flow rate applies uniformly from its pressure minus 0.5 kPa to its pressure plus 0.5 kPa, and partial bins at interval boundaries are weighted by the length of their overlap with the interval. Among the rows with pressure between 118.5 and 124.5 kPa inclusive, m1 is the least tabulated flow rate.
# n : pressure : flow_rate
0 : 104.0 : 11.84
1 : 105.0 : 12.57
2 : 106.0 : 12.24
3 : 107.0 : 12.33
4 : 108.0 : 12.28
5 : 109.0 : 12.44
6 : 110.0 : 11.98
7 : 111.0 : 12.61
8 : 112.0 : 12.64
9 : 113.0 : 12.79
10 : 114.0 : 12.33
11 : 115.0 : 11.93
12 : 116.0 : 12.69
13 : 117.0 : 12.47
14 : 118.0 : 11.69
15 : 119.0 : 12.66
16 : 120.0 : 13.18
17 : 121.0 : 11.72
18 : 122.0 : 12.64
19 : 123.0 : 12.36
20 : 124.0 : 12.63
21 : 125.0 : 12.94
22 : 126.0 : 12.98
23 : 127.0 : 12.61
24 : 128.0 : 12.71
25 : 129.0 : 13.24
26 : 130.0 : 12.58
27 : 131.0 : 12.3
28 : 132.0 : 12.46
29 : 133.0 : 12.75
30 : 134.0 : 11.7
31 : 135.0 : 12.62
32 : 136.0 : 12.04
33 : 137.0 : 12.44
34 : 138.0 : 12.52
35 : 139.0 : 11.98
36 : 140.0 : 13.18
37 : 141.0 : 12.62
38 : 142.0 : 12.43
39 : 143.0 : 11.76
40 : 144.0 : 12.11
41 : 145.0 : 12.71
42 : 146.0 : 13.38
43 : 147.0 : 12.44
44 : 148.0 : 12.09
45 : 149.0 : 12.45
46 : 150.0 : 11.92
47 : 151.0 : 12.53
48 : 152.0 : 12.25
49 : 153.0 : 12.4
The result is 11.72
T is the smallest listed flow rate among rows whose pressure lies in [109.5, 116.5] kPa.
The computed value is 11.93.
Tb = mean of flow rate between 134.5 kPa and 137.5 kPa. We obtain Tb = 12.4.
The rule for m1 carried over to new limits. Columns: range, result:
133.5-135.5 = 11.7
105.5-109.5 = 12.24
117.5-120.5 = 11.69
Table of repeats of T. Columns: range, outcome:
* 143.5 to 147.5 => 12.11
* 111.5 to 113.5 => 12.64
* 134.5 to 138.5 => 12.04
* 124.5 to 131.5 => 12.3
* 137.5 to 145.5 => 11.76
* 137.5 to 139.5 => 11.98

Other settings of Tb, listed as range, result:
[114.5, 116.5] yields 12.3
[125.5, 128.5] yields 12.8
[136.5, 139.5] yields 12.3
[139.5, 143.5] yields 12.5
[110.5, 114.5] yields 12.6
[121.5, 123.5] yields 12.5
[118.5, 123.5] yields 12.5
